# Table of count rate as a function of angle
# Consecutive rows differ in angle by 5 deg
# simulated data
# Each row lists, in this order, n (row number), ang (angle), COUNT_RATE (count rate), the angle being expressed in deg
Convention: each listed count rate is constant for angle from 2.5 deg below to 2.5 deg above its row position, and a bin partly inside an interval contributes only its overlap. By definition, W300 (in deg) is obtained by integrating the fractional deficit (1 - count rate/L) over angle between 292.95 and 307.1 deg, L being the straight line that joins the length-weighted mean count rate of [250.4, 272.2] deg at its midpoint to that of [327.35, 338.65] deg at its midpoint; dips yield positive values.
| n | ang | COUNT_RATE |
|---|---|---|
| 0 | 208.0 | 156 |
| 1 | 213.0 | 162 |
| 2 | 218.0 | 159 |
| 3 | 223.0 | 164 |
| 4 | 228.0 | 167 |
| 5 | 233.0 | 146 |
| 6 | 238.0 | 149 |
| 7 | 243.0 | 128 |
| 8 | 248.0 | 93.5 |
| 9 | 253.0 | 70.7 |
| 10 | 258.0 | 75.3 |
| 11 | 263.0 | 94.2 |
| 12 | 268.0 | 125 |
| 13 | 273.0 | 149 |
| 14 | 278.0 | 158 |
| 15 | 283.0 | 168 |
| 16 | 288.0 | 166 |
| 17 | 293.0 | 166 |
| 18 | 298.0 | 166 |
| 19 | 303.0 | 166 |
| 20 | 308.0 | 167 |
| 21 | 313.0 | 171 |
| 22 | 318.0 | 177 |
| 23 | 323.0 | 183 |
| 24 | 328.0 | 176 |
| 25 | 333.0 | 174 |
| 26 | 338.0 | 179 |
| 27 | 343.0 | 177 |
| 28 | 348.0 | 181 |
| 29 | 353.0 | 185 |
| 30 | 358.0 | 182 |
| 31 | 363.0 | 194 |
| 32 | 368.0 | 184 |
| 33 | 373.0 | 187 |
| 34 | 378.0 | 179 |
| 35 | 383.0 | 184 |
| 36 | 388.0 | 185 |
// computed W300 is -2.77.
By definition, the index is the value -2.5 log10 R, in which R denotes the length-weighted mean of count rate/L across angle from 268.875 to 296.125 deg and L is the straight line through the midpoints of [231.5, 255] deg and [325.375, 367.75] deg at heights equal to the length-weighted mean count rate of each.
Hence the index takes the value -0.13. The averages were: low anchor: 117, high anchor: 181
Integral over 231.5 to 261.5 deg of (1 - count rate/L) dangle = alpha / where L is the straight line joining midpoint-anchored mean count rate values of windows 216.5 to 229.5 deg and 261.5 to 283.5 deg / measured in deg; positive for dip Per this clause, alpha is 8.6 deg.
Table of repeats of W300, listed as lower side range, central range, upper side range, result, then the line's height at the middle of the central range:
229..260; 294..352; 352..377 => -4.9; 161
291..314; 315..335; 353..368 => -0.3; 175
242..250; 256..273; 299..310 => 2.9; 127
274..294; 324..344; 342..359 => 0.0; 177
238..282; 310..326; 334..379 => -2.1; 156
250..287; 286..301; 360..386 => -3.2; 137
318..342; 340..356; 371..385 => -0.1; 180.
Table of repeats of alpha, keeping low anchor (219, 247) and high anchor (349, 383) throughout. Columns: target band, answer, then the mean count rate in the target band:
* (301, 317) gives 0.0 deg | 169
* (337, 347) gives 0.0 deg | 178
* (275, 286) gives -0.1 deg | 162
